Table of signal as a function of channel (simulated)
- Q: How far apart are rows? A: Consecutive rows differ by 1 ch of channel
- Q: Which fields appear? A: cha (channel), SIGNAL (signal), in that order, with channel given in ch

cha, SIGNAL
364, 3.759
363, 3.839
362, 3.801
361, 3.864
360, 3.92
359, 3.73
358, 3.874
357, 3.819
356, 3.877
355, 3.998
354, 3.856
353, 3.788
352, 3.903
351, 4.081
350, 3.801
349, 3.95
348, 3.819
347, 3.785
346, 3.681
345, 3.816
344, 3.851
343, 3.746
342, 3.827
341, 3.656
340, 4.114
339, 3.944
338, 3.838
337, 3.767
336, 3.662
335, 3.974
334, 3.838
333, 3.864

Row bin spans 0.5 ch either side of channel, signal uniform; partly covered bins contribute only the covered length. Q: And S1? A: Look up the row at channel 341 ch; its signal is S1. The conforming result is 3.656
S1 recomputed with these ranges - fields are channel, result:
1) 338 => 3.838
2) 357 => 3.819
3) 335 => 3.974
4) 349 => 3.95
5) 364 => 3.759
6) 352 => 3.903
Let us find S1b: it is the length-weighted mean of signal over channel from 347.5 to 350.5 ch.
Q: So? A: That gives 3.86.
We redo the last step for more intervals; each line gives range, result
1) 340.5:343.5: 3.74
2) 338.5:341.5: 3.9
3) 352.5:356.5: 3.88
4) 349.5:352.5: 3.93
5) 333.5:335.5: 3.91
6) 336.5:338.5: 3.8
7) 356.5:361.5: 3.84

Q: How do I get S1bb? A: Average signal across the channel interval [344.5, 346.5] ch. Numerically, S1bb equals 3.75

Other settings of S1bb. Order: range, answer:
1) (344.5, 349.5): 3.81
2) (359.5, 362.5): 3.86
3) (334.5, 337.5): 3.8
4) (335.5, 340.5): 3.86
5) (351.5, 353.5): 3.85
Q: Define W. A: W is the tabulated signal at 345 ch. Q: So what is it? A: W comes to 3.816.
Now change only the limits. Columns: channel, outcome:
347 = 3.785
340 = 4.114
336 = 3.662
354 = 3.856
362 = 3.801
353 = 3.788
